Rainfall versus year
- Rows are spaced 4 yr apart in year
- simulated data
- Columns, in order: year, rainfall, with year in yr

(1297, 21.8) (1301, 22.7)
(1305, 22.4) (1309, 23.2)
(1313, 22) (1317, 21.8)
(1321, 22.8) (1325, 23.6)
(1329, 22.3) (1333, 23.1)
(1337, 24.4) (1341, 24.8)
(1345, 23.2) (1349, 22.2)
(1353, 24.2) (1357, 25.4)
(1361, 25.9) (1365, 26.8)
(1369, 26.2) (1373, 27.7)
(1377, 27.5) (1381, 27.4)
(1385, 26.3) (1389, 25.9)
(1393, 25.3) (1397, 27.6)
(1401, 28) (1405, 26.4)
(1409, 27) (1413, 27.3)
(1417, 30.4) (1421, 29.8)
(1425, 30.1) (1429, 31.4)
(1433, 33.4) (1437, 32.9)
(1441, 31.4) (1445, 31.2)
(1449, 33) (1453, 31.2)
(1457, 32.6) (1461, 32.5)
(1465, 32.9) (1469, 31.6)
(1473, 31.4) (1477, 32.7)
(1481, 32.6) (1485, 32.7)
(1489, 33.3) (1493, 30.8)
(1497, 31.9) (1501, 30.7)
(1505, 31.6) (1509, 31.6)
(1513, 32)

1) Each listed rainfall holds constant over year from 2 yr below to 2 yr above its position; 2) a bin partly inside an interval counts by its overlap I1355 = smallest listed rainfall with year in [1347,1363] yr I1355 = 22.2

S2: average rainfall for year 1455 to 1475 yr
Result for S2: 32.2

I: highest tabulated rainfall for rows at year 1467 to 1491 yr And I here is 33.3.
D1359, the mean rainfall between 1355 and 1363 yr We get 25.6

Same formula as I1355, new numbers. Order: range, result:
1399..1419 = 26.4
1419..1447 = 29.8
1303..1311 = 22.4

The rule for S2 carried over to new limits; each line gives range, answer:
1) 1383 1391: 26.1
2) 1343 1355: 23.2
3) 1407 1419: 28.2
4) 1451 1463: 32.1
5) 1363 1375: 26.9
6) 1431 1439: 33.1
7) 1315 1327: 22.7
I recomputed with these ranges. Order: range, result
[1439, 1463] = 33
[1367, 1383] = 27.7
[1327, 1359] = 25.4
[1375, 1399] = 27.6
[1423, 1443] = 33.4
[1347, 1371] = 26.8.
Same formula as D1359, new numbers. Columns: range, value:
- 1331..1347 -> 23.9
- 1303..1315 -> 22.5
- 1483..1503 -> 31.9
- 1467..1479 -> 31.9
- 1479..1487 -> 32.7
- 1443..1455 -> 31.8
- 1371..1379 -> 27.6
